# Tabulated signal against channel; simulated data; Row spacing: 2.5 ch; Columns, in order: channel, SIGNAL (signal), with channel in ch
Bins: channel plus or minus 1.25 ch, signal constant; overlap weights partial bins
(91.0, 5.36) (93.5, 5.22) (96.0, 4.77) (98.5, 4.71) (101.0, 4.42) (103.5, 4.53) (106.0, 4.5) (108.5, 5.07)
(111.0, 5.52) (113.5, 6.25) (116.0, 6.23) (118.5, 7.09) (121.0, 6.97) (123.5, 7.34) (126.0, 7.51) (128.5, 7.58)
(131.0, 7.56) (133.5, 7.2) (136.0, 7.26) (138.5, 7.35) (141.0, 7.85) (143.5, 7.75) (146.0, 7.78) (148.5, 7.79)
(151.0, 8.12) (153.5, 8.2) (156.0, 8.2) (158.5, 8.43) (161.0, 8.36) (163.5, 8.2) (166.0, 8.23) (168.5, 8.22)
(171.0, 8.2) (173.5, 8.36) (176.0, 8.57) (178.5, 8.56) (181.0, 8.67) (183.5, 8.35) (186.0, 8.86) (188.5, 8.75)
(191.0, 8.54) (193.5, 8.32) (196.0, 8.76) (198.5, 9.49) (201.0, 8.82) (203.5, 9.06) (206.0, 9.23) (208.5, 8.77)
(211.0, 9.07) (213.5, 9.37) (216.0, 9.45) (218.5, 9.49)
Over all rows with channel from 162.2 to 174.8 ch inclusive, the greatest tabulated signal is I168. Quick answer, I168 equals 8.36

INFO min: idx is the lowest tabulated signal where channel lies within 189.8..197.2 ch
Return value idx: 8.32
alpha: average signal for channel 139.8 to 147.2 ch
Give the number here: 7.79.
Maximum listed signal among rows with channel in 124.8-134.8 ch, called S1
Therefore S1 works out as 7.58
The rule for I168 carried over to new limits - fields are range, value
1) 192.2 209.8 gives 9.49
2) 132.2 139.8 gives 7.35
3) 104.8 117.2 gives 6.25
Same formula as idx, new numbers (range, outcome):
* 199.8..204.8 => 8.82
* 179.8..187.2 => 8.35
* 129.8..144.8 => 7.2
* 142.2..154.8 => 7.75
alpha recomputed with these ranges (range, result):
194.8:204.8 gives 9.03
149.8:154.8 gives 8.16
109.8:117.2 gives 6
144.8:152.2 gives 7.9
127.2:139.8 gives 7.39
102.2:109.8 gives 4.7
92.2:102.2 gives 4.78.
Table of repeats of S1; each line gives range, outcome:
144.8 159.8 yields 8.43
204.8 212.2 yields 9.23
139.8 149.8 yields 7.85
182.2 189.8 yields 8.86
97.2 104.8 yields 4.71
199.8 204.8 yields 9.06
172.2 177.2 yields 8.57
